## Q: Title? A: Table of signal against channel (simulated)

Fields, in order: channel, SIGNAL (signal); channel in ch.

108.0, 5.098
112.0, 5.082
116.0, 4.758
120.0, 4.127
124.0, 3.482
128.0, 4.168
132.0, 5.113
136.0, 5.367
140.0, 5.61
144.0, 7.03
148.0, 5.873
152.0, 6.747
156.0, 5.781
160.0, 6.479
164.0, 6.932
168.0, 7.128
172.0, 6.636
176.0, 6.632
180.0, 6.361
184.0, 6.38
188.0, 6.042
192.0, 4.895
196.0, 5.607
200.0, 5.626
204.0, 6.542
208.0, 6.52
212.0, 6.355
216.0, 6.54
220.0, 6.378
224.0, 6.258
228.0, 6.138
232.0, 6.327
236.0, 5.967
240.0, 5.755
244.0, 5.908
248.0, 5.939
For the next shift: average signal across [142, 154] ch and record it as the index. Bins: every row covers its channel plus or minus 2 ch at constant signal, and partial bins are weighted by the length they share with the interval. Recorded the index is 6.55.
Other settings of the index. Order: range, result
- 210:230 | 6.33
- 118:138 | 4.45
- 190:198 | 5.25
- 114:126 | 4.12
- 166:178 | 6.8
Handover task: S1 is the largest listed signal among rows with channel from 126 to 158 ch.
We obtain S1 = 7.03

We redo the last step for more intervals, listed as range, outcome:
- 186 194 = 6.042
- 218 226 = 6.378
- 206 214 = 6.52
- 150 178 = 7.128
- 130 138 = 5.367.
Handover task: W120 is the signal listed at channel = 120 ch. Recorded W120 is 4.127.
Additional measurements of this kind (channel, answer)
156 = 5.781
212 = 6.355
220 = 6.378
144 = 7.03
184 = 6.38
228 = 6.138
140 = 5.61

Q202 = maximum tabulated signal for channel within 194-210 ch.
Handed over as 6.542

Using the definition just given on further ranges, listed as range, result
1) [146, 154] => 6.747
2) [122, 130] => 4.168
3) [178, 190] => 6.38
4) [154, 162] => 6.479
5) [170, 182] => 6.636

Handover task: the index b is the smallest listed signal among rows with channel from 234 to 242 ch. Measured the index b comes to 5.755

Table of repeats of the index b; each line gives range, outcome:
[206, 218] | 6.355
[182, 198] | 4.895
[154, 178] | 5.781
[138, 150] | 5.61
